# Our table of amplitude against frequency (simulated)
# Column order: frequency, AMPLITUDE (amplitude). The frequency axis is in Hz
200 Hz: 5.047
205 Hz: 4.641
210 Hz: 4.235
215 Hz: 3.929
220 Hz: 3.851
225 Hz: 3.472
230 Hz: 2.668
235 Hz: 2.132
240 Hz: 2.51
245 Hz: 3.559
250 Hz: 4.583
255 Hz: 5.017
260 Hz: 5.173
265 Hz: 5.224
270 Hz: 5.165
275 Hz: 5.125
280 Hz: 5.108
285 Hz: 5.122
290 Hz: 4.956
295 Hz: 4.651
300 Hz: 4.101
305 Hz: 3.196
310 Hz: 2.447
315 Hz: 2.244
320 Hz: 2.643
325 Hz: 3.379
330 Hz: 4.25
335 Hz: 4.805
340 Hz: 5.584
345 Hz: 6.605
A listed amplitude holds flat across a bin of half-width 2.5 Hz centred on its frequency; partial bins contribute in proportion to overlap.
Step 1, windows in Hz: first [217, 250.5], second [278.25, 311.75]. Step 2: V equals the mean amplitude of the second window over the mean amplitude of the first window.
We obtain 1.3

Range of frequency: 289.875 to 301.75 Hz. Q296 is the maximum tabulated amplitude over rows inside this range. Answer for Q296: 4.956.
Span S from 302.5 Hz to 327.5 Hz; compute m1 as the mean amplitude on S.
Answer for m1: 2.78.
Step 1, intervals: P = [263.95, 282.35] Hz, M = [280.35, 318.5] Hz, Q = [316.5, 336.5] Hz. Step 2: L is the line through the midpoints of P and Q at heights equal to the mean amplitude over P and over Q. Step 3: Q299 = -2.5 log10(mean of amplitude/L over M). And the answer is 0.16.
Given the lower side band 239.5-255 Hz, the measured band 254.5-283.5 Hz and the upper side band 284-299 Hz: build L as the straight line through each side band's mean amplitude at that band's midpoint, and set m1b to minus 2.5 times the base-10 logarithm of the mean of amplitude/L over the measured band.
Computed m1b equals -0.18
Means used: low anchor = 3.92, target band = 5.14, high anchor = 4.81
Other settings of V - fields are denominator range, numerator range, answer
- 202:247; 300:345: 1.09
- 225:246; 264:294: 1.85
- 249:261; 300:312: 0.63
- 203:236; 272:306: 1.30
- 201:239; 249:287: 1.42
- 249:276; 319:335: 0.73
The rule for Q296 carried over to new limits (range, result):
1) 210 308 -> 5.224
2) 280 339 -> 5.122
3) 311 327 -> 3.379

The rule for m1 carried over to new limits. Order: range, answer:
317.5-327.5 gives 3.01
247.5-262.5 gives 4.92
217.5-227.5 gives 3.66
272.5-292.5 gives 5.08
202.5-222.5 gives 4.16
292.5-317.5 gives 3.33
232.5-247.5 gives 2.73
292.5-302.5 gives 4.38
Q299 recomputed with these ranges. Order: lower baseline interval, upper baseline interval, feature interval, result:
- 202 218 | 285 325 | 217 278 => -0.02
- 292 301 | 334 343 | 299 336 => 0.43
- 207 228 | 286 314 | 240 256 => -0.05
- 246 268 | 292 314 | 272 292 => -0.22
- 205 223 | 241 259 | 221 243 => 0.44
